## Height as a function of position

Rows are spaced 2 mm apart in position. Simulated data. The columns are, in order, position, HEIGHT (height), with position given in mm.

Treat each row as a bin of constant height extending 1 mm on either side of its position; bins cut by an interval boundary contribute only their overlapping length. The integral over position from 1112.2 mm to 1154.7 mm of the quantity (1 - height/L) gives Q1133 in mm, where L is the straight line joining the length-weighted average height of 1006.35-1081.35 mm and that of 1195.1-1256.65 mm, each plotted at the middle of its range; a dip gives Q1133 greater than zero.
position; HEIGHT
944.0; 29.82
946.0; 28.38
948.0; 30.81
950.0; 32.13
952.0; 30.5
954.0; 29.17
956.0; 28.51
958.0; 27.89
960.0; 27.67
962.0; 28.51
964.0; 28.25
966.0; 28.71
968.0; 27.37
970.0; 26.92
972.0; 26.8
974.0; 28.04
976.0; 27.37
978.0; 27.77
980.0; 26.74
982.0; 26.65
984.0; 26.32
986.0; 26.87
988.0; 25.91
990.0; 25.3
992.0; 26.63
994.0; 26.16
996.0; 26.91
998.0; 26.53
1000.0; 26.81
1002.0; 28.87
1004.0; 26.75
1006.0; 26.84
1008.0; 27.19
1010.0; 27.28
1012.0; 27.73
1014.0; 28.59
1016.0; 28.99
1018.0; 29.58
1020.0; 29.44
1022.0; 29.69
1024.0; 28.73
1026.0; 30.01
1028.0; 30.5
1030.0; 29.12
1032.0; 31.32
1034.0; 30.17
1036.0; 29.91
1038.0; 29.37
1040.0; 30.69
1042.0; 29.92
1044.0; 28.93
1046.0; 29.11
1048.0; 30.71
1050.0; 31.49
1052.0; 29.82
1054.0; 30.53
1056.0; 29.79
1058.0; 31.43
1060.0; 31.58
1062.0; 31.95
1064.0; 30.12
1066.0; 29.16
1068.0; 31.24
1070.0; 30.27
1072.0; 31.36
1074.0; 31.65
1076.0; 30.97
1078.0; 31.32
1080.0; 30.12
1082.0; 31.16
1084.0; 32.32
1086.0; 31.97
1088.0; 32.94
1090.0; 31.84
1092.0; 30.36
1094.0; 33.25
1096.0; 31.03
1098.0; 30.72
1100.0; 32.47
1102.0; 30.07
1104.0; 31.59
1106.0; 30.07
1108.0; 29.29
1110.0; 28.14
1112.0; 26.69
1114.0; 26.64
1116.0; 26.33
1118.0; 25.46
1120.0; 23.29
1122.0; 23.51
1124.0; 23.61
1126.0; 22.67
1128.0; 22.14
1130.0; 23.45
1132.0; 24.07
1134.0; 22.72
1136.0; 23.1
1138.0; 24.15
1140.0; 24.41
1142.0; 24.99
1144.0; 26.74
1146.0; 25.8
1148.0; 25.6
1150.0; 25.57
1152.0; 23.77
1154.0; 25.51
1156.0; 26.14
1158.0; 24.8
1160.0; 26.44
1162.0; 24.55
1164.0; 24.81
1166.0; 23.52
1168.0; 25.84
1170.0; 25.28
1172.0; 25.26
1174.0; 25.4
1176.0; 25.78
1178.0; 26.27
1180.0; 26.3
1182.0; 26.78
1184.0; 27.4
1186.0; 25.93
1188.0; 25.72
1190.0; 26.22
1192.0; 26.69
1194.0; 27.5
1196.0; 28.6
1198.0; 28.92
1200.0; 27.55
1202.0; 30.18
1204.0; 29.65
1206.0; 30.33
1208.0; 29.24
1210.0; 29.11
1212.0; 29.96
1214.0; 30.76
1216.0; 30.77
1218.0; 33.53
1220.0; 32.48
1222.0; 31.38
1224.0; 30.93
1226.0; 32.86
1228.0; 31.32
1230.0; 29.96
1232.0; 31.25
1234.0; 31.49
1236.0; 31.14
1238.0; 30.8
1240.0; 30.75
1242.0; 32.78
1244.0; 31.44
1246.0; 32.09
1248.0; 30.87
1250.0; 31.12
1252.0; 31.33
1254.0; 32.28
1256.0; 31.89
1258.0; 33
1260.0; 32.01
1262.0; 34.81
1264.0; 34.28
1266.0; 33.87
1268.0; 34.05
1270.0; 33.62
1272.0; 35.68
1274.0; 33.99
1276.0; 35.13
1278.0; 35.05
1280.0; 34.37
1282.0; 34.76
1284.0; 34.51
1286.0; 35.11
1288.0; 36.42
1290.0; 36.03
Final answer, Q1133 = 8.3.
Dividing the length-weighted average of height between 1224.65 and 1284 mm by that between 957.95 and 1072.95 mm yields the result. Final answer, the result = 1.1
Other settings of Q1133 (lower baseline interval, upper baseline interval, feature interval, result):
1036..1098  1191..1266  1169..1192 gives 3.6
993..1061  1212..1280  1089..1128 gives 2.8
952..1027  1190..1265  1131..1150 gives 3.2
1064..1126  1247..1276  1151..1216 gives 9.3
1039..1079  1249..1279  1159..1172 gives 2.8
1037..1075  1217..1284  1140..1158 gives 3.5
